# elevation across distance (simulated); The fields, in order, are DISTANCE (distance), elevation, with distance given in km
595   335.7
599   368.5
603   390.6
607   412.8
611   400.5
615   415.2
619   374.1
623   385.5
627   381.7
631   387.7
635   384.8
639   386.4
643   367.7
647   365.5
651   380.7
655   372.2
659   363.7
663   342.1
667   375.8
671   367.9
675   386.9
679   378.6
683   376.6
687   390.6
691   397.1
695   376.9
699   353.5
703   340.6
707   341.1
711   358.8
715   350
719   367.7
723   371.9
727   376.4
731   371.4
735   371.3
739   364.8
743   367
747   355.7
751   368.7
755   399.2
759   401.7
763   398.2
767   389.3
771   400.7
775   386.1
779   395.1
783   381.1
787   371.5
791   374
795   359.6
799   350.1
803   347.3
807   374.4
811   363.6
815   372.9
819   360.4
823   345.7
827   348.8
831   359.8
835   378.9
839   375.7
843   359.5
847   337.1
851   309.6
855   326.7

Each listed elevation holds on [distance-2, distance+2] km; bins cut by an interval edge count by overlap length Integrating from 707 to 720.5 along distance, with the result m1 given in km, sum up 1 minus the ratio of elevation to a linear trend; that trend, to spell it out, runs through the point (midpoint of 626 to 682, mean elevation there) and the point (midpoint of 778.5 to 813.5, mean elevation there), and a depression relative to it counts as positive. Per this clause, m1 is 0.57 km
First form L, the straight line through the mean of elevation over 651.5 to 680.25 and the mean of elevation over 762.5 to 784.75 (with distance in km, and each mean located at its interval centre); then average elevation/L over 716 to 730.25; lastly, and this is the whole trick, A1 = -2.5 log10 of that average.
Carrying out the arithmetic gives 0.03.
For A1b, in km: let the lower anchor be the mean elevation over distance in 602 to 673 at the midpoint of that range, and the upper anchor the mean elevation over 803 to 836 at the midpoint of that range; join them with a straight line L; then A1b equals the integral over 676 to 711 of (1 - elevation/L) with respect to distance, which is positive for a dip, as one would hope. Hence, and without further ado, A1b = 0.5 km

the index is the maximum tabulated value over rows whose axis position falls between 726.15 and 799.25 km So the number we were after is 401.7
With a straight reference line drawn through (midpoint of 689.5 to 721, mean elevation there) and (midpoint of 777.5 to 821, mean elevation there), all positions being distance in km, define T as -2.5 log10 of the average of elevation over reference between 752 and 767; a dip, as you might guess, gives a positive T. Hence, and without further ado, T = -0.09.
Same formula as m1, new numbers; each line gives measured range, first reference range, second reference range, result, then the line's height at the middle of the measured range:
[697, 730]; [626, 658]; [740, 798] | 1.9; 380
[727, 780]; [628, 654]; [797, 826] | -2.4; 366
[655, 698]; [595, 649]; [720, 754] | 0.3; 377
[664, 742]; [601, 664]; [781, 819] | 1.4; 376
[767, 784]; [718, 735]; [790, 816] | -1.2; 366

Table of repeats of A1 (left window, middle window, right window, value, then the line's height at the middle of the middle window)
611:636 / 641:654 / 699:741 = 0.031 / 382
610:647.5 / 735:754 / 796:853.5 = 0.004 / 368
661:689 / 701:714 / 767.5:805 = 0.082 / 374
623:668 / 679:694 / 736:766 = -0.029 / 376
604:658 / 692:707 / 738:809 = 0.070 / 381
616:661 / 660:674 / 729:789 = 0.044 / 379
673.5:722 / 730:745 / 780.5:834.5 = -0.006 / 366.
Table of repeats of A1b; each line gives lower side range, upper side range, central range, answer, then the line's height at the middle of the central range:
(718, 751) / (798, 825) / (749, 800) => -2.74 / 364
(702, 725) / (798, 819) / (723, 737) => -0.63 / 357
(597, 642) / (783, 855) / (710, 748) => 0.63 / 372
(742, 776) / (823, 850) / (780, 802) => 0.37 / 374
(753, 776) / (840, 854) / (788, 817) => 0.45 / 369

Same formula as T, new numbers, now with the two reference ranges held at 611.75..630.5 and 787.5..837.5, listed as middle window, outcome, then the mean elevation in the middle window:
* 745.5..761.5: -0.04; 383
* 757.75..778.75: -0.08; 395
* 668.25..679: 0.01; 378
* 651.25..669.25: 0.05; 365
